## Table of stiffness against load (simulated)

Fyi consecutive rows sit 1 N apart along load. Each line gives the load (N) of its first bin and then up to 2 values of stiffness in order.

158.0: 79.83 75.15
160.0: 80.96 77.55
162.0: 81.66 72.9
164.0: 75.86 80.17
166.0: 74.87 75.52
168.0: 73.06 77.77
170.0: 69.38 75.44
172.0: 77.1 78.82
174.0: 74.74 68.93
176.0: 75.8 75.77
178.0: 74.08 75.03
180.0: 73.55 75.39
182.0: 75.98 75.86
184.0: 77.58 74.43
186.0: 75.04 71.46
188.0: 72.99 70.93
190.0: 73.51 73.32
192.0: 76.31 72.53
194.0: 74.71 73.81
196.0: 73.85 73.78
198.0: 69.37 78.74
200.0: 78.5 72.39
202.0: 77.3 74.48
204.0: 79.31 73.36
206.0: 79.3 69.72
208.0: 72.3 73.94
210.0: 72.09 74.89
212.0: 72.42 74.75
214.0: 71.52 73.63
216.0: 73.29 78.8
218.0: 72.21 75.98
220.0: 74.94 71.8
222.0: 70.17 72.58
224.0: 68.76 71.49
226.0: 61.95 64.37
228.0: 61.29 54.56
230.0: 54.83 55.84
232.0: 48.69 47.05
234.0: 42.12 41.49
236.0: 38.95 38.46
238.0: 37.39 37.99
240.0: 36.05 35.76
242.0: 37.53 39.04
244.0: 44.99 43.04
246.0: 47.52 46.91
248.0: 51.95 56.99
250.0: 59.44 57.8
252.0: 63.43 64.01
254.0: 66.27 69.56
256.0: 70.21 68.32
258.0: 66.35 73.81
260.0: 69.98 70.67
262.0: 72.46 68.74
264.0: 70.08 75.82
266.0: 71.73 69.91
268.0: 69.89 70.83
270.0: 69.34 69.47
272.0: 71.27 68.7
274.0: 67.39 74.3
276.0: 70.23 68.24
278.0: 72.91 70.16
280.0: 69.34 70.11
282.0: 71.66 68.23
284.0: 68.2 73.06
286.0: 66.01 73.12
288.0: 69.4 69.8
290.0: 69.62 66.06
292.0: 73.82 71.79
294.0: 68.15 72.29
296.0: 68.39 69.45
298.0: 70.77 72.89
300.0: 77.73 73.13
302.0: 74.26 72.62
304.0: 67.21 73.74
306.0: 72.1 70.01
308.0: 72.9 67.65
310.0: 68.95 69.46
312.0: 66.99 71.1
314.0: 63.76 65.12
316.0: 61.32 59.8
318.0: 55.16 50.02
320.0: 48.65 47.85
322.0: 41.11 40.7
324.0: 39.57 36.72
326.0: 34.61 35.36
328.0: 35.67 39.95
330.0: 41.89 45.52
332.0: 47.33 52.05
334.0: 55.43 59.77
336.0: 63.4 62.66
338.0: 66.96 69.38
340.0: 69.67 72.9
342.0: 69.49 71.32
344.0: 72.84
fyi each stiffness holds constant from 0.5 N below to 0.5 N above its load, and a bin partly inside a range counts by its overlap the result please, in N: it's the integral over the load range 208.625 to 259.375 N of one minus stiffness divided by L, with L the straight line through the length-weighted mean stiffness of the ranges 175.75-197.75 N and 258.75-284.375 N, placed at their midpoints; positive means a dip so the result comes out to 9.09 N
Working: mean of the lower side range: 74.3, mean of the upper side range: 70.5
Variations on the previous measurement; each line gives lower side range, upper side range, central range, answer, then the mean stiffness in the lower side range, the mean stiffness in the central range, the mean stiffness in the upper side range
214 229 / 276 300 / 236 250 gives 5.4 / 70.3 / 43.1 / 70.3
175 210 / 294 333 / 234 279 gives 4.2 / 74.4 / 59.8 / 59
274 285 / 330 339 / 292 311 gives -1.9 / 70.3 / 71.4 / 56.5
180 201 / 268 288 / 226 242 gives 5.7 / 74.3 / 46.5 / 70.1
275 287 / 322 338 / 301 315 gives -3.1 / 70.2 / 70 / 46.5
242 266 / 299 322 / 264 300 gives -4.0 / 61.3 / 70.5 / 65.5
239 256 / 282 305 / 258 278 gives -3.6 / 51.4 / 70.6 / 70.8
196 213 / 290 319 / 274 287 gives 0.0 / 74.5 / 70.2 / 68.8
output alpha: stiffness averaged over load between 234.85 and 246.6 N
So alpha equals 39.9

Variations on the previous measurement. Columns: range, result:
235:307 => 64.3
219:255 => 53.8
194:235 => 69.2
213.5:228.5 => 70.9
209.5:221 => 73.9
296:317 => 69.8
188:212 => 74.2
